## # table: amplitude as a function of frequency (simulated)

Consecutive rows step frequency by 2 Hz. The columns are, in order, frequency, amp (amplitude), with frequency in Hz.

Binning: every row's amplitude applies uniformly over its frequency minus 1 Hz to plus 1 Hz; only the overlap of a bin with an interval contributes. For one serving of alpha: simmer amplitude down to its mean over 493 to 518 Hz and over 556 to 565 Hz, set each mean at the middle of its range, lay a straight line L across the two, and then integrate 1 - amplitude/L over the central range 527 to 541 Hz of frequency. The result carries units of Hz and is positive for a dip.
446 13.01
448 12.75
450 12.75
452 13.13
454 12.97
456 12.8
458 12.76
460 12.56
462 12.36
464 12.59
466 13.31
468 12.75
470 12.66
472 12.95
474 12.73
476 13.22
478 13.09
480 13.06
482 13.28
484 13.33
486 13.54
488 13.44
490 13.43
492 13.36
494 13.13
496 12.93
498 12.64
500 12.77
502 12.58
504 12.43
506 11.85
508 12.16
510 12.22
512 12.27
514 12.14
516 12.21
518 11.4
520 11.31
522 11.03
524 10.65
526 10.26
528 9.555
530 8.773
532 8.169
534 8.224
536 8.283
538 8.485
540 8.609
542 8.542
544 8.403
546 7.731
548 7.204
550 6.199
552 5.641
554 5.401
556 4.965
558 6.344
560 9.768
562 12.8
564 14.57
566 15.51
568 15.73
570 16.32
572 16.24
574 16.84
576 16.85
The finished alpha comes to 3.3 Hz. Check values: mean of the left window 12.4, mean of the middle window 8.59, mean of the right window 10.2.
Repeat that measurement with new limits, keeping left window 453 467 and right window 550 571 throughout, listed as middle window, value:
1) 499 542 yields 2.82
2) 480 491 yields -1.07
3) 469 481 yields -0.51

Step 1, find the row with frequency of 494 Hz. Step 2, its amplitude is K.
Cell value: 13.13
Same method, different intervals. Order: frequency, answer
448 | 12.75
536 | 8.283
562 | 12.8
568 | 15.73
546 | 7.731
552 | 5.641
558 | 6.344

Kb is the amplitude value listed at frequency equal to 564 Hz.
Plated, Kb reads 14.57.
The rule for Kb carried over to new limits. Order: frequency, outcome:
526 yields 10.26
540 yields 8.609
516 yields 12.21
